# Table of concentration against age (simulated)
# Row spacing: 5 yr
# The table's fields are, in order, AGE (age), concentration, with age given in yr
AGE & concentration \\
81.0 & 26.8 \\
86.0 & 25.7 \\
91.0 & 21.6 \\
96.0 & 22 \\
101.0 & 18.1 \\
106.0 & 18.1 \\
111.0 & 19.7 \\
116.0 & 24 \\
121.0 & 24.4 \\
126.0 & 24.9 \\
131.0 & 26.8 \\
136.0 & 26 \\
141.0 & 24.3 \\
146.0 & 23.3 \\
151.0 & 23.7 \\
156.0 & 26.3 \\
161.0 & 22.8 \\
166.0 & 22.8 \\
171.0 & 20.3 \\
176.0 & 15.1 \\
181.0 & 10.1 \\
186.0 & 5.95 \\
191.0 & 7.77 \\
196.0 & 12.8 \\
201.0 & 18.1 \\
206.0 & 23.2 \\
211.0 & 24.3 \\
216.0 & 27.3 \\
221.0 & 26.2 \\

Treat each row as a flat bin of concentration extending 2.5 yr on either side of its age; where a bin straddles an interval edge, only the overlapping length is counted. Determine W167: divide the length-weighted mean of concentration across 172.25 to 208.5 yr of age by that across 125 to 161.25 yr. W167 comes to 0.54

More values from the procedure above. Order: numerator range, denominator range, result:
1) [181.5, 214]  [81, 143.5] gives 0.66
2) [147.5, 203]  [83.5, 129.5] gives 0.77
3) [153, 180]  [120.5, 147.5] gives 0.83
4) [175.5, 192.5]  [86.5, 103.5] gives 0.44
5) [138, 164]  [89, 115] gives 1.20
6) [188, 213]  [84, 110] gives 0.81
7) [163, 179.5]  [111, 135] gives 0.77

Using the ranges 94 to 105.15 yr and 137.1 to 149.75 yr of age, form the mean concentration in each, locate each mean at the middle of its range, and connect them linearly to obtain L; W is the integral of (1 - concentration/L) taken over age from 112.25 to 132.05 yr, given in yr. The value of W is -2.37 yr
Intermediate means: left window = 19.7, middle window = 24.6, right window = 24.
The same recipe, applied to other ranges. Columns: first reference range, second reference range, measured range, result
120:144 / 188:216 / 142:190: 7.3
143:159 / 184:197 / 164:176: -2.4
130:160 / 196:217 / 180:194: 9.1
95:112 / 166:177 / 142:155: -3.2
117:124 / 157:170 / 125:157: -1.8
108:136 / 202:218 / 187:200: 7.3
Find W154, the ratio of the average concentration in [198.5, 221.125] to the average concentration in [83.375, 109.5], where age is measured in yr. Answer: 1.12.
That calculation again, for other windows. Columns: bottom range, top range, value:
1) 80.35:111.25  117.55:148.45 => 1.16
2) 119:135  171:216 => 0.62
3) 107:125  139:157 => 1.08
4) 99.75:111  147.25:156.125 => 1.32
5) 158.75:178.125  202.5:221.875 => 1.22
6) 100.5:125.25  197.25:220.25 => 1.07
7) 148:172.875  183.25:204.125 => 0.49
